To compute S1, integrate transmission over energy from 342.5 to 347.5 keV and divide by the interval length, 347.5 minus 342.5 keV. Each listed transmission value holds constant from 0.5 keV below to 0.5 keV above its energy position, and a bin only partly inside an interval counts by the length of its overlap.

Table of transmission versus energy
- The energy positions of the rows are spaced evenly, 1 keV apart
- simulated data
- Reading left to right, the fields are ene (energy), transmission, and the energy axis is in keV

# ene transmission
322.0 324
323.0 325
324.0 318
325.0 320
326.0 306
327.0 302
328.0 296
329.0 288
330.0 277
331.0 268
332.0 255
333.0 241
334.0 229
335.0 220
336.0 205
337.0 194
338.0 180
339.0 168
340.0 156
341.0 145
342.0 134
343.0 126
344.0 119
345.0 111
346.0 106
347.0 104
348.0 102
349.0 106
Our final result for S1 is 113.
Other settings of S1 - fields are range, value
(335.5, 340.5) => 181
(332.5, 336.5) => 224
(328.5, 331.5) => 278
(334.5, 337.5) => 206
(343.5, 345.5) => 115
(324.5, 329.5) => 302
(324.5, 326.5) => 313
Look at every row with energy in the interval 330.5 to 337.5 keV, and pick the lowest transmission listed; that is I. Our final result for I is 194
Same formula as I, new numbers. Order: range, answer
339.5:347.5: 104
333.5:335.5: 220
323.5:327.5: 302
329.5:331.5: 268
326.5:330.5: 277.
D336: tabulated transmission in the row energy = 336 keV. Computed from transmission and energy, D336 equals 205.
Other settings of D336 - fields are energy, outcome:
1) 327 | 302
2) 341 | 145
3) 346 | 106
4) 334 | 229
